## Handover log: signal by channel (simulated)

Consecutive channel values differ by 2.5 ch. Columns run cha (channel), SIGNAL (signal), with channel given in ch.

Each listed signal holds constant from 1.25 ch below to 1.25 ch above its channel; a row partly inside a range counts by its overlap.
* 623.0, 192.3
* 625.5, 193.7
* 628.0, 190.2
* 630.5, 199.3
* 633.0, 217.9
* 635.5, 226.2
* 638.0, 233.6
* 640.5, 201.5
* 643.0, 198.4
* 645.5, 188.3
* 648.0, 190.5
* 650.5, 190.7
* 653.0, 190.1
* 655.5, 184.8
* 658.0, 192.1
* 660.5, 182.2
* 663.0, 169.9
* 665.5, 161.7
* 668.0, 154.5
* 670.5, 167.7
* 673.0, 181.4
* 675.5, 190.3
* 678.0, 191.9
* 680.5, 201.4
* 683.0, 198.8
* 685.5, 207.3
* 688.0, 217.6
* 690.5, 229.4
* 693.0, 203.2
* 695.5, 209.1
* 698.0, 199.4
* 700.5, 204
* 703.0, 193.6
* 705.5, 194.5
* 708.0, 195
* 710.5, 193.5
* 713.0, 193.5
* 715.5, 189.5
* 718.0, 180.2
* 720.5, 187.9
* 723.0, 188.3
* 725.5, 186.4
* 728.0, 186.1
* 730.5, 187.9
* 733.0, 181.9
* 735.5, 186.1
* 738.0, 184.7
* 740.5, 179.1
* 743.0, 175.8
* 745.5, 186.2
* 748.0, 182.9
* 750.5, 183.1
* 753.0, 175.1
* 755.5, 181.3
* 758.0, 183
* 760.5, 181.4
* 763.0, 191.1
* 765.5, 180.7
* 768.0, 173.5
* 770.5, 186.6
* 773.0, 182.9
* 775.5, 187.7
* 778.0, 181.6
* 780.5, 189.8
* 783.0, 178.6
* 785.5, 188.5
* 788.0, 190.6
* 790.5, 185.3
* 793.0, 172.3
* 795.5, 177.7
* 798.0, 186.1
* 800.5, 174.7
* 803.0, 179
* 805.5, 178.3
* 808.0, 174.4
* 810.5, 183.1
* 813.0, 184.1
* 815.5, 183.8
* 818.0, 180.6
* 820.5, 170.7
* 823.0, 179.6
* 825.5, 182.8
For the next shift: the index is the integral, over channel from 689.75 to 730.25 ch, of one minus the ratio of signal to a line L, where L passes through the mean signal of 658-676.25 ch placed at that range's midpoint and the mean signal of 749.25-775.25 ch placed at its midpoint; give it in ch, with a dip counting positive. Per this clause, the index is -4.1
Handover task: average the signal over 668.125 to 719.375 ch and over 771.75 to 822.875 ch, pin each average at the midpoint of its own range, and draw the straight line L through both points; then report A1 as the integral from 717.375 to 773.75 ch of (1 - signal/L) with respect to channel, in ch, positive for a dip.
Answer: 1.7 ch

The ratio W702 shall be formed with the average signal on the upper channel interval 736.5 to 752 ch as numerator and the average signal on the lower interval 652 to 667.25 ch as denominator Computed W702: 1.0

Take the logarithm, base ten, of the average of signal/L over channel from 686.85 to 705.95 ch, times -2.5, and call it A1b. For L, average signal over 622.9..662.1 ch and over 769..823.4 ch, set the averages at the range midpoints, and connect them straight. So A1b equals -0.08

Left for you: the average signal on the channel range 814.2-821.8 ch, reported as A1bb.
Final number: 178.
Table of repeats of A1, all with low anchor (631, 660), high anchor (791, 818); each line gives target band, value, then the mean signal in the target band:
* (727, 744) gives 0.51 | 183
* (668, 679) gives 0.98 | 179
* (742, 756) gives 0.46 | 181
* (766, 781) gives 0.04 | 183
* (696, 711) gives -0.34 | 197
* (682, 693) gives -0.98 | 212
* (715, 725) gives 0.24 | 186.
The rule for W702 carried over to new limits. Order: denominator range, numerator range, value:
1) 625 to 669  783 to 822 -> 0.94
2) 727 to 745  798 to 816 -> 0.98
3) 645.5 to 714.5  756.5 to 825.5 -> 0.95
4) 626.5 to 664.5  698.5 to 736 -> 0.97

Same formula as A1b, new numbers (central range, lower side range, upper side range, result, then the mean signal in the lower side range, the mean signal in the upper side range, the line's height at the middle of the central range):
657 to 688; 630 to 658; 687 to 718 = 0.09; 202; 201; 201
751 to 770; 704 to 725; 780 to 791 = 0.04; 190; 186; 188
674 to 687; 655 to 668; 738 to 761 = -0.12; 175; 181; 177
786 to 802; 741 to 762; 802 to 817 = 0.00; 181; 180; 181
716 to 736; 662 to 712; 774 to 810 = 0.02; 193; 182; 189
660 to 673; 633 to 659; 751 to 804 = 0.18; 201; 182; 198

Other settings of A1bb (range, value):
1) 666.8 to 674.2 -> 168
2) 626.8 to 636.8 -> 209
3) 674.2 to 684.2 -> 196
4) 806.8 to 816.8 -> 181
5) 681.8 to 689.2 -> 208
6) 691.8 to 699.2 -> 204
